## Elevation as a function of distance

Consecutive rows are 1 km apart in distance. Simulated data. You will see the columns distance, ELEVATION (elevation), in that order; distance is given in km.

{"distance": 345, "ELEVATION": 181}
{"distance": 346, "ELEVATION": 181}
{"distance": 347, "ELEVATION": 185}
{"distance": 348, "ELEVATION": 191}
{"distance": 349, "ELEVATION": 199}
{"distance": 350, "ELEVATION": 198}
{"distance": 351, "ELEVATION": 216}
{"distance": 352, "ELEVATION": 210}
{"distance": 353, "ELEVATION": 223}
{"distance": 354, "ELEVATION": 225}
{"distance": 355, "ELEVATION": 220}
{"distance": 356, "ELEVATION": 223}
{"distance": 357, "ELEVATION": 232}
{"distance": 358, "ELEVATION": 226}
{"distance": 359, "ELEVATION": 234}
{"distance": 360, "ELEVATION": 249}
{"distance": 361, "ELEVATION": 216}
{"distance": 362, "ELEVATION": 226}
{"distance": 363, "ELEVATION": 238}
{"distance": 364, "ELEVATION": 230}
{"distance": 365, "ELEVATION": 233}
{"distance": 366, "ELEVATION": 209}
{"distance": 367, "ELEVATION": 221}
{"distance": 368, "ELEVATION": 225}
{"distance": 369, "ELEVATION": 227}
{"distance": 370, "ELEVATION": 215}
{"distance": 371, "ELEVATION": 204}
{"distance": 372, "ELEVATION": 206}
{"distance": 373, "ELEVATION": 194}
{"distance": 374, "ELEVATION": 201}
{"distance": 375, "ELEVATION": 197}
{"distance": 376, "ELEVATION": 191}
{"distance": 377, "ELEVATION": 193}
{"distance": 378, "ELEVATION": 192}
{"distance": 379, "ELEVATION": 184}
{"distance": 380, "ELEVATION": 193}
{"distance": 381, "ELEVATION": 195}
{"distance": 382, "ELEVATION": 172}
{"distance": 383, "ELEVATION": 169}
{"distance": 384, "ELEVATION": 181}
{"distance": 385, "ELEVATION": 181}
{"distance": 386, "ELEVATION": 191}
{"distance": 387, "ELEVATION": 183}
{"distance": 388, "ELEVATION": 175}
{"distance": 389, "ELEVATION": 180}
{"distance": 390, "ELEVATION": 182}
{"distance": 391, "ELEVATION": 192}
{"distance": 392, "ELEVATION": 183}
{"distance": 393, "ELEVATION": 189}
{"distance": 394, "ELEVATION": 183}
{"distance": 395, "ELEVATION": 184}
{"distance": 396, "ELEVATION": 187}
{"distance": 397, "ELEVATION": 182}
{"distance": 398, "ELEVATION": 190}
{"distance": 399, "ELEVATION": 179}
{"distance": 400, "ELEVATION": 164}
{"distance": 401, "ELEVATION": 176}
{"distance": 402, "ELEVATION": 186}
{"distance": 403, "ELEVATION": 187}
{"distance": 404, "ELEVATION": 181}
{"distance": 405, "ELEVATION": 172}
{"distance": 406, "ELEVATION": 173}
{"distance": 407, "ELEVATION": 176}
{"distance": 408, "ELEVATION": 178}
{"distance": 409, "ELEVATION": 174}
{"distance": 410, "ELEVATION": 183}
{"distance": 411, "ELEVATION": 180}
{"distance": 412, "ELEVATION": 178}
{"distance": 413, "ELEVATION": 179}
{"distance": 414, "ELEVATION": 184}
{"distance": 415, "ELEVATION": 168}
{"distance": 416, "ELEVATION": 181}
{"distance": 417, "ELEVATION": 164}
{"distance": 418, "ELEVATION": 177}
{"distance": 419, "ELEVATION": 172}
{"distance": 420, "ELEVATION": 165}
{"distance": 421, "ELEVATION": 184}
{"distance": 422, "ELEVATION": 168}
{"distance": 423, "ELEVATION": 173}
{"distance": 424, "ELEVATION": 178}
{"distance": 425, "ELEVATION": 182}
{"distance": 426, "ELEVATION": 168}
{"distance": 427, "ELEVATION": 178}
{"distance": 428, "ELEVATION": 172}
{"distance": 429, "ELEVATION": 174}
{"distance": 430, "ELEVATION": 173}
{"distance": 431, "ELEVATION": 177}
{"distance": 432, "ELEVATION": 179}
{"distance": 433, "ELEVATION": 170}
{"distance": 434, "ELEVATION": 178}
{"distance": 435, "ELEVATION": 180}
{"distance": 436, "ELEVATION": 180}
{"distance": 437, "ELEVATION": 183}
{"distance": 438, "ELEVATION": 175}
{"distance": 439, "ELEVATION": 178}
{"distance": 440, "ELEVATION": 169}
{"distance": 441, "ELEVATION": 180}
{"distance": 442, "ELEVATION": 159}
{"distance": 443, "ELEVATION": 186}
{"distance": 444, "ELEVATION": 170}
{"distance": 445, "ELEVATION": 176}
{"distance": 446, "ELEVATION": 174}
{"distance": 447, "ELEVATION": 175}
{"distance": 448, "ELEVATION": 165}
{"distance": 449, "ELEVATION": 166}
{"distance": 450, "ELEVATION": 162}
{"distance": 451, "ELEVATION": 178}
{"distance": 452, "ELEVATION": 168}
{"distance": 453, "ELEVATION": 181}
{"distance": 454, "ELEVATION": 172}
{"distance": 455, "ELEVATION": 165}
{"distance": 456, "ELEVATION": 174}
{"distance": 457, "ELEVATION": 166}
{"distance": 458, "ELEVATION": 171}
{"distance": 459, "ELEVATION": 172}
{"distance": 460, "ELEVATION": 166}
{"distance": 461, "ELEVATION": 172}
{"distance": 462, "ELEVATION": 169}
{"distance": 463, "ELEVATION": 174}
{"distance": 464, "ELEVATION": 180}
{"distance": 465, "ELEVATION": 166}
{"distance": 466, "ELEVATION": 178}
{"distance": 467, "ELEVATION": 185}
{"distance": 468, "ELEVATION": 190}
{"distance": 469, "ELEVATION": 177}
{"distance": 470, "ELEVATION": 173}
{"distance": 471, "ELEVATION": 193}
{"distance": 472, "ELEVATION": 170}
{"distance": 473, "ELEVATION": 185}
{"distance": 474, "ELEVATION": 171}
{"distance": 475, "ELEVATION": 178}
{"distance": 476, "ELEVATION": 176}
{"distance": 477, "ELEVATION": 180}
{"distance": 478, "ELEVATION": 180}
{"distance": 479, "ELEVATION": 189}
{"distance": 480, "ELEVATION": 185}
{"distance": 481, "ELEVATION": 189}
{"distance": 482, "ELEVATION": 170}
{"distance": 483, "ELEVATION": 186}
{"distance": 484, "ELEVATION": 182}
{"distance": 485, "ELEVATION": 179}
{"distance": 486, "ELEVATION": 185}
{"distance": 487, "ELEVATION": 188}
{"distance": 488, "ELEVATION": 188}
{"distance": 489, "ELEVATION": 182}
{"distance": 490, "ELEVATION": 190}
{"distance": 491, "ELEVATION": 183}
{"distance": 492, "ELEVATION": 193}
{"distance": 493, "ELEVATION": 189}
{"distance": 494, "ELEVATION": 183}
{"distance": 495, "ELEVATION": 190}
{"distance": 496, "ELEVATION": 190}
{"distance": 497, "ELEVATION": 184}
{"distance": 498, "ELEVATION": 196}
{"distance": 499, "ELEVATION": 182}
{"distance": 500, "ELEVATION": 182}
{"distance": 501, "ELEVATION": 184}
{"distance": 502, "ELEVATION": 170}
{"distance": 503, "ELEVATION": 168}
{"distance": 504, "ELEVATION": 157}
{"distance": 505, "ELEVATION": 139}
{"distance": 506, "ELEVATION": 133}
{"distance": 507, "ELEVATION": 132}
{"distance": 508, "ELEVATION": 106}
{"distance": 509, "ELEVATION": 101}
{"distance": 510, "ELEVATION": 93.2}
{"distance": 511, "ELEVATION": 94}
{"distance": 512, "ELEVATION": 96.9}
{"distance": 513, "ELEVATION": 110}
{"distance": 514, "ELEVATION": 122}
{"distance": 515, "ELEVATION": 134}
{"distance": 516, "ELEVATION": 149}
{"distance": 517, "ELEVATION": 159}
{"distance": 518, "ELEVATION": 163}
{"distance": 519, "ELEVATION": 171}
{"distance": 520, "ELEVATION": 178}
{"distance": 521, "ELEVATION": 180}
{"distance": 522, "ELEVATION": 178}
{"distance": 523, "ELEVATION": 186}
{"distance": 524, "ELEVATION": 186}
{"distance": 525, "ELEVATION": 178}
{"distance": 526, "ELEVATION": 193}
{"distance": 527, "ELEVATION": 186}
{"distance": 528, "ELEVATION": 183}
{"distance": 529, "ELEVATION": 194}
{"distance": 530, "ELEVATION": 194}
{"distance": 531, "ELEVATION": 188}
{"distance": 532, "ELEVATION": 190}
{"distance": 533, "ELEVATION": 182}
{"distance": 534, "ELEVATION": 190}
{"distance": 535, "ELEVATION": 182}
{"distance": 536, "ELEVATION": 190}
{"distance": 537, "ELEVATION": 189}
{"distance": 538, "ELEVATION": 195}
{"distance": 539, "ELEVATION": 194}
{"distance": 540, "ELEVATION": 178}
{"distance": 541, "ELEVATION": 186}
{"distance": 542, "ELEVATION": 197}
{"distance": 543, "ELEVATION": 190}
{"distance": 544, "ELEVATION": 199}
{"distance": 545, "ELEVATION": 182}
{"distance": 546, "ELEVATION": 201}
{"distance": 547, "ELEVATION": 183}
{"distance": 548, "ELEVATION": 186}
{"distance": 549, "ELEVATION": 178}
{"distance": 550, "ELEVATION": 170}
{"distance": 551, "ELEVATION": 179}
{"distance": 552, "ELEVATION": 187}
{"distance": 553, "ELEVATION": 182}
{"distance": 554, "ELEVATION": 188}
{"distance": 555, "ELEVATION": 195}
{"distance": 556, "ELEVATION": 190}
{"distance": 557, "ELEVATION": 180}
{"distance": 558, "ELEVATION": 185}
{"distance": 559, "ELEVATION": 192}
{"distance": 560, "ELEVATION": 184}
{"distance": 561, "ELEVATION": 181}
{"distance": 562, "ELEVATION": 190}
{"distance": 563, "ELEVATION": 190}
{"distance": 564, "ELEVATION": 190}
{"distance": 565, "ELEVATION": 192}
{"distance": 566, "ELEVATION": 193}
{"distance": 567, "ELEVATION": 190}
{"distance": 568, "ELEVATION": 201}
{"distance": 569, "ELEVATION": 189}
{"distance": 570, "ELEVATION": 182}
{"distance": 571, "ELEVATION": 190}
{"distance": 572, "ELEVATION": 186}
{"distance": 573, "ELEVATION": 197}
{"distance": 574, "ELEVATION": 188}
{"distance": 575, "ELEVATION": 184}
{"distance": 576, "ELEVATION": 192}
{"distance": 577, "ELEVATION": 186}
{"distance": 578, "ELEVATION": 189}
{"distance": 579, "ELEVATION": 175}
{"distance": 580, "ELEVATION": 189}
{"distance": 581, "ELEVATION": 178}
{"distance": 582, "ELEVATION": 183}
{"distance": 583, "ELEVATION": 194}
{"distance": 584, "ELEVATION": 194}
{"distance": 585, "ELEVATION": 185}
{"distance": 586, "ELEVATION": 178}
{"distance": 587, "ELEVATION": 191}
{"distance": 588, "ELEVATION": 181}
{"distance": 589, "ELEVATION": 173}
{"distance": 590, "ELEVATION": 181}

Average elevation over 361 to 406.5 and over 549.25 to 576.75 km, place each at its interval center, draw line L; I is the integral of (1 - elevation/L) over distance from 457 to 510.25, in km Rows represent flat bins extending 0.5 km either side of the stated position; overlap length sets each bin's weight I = 4.7 km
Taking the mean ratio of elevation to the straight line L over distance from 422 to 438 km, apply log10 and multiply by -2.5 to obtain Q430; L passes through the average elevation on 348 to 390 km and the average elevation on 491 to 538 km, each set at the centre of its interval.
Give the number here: 0.08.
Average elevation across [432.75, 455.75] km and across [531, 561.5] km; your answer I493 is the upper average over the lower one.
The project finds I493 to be 1.08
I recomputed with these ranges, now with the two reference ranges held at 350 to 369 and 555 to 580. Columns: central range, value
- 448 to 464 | 2.87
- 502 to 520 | 5.88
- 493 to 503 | 0.82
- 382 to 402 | 3.42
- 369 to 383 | 1.67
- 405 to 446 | 7.24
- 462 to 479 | 2.21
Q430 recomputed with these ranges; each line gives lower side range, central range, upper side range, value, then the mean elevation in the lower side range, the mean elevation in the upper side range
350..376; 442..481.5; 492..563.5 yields 0.10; 219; 173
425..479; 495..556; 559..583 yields 0.08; 175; 188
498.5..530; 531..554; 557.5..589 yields -0.10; 155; 187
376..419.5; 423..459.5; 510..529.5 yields -0.01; 181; 158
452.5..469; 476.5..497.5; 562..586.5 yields -0.05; 174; 188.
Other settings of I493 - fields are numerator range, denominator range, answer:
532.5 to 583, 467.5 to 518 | 1.13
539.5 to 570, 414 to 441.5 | 1.07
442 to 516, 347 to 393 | 0.82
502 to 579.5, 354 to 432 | 0.92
